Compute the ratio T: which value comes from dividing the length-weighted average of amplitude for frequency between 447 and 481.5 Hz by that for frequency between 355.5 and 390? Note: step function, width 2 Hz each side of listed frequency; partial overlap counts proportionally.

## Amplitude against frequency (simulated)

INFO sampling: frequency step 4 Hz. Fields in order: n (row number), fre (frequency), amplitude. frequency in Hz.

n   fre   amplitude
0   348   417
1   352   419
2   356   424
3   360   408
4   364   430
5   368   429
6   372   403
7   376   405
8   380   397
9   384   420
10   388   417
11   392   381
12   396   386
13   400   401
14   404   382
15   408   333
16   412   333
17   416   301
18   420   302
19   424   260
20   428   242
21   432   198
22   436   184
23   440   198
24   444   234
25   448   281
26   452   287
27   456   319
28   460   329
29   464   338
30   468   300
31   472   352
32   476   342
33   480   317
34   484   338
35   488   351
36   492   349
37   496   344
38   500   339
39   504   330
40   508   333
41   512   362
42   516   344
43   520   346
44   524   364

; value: 0.8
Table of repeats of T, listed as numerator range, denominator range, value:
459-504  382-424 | 0.93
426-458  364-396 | 0.60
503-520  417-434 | 1.35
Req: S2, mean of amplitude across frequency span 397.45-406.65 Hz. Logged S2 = 387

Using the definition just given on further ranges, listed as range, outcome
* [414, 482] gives 281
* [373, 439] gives 333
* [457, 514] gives 337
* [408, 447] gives 255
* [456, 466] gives 331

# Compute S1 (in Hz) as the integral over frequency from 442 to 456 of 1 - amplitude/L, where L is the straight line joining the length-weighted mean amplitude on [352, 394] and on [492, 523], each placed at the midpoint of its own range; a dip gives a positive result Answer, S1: 3.69 Hz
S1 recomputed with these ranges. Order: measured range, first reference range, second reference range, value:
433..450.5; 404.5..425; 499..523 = 5.30 Hz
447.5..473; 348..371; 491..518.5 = 3.53 Hz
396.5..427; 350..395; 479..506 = 4.58 Hz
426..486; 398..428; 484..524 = 9.10 Hz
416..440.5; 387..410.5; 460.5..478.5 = 8.34 Hz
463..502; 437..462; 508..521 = -3.41 Hz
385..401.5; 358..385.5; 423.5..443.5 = -2.59 Hz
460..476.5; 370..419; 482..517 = 1.03 Hz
